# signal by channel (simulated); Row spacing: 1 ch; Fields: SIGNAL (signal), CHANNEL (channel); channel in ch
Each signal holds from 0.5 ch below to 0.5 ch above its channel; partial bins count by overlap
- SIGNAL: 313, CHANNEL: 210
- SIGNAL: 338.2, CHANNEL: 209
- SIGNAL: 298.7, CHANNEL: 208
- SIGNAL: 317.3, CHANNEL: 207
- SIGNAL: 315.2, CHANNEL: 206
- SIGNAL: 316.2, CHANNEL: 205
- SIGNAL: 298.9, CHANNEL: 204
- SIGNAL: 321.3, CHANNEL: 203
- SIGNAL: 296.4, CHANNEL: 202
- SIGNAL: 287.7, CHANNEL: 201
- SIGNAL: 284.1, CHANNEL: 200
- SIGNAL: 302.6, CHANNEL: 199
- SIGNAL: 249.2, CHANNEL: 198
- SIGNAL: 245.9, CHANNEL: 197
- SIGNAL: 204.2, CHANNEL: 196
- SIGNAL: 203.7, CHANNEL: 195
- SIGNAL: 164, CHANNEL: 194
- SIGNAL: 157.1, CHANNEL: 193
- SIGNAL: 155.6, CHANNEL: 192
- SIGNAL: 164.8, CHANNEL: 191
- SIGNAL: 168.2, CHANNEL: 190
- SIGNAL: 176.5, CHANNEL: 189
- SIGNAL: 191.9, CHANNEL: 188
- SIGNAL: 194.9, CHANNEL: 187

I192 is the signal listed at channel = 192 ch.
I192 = 155.6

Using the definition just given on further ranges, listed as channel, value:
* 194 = 164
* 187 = 194.9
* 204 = 298.9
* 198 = 249.2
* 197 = 245.9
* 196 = 204.2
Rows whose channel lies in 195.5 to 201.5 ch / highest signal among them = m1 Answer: 302.6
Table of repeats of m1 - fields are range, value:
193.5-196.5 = 204.2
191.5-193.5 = 157.1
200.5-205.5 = 321.3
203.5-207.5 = 317.3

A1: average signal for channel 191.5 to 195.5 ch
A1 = 170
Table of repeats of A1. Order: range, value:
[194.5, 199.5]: 241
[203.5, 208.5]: 309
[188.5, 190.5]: 172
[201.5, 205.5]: 308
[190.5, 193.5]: 159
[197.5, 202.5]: 284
